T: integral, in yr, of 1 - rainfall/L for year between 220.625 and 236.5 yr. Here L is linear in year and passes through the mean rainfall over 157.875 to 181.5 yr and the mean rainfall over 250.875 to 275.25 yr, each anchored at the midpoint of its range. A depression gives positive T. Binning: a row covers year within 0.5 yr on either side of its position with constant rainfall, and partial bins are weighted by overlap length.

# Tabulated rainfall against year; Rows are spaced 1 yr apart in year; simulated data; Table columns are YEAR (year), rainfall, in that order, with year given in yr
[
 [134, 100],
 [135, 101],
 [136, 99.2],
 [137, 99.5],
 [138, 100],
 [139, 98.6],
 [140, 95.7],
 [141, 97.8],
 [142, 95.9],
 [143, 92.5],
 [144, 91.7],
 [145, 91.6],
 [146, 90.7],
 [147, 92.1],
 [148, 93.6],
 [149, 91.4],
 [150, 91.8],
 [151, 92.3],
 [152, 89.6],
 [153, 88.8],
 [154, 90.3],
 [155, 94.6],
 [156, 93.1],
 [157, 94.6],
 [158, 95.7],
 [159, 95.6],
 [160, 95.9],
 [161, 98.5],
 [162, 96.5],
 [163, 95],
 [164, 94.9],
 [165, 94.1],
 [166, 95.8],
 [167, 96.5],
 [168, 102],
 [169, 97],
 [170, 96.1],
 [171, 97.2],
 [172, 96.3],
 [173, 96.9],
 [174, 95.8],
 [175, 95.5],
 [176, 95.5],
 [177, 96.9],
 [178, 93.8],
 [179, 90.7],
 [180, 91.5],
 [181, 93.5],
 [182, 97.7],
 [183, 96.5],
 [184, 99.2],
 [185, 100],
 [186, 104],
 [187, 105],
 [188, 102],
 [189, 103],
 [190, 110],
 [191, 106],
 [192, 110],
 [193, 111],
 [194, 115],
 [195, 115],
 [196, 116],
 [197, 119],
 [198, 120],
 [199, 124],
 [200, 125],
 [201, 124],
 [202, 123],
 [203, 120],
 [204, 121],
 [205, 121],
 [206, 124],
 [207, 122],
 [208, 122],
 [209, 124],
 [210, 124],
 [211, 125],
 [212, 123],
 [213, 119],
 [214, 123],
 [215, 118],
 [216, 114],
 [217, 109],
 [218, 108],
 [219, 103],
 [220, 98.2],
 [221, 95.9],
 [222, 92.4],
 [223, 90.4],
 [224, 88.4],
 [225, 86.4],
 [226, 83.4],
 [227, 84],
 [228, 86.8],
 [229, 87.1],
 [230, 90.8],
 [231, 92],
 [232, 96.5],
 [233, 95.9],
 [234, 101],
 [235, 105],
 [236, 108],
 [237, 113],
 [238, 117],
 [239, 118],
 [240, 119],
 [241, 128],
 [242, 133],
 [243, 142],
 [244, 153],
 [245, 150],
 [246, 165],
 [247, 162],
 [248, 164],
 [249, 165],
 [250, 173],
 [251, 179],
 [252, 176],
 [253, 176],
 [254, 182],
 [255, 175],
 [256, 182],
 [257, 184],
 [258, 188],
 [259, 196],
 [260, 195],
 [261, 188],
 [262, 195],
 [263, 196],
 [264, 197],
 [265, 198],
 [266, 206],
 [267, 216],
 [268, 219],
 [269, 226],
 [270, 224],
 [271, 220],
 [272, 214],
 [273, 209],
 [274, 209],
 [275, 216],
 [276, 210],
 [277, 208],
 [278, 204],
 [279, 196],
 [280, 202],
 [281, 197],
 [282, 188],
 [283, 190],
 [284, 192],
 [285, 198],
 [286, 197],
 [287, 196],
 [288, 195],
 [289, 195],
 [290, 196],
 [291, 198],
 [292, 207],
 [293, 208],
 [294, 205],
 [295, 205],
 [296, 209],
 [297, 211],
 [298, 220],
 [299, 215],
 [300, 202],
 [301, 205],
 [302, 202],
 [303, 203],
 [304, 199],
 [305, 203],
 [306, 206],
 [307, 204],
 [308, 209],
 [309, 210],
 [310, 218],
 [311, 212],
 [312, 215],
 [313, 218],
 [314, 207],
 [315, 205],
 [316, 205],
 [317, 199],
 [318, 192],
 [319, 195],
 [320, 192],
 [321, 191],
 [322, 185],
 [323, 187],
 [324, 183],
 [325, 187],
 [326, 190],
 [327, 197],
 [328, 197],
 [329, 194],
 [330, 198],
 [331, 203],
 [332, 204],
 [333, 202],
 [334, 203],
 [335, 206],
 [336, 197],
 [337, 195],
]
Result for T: 6.7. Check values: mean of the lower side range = 95.7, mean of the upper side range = 199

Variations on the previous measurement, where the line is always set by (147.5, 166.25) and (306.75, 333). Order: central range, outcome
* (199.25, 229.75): 4.9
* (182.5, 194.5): 1.0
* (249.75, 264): -2.4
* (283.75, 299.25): -1.8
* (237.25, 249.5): 0.6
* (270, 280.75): -2.4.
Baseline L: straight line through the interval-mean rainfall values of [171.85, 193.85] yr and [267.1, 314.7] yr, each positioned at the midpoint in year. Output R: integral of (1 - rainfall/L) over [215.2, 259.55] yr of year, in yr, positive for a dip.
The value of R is 7.74 yr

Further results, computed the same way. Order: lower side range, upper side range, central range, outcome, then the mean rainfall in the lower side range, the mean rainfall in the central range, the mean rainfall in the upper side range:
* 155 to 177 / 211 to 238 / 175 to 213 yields -4.8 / 96.1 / 111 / 101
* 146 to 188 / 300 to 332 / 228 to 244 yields 3.8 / 95.4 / 110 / 200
